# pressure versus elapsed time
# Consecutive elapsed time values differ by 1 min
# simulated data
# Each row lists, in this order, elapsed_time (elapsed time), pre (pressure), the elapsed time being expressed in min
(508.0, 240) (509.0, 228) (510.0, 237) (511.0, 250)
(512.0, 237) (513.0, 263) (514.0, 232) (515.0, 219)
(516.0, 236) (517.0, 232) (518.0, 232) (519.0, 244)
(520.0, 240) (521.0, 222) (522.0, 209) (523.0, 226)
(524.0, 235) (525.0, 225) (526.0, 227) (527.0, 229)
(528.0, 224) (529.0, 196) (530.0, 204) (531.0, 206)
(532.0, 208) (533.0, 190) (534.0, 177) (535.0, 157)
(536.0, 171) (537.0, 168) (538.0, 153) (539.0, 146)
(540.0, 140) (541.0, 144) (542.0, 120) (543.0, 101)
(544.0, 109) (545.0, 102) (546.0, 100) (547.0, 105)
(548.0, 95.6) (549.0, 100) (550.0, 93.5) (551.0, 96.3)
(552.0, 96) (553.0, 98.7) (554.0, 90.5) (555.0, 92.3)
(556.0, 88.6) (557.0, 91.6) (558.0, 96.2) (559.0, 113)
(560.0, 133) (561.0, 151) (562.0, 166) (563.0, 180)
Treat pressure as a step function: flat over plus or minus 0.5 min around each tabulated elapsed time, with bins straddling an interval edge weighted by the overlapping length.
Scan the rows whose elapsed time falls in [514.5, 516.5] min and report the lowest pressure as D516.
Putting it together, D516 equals 219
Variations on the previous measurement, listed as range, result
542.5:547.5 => 100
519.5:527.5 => 209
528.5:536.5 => 157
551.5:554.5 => 90.5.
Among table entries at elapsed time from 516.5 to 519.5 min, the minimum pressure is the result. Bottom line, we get 232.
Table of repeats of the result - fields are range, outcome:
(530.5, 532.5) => 206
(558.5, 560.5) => 113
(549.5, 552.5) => 93.5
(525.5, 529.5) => 196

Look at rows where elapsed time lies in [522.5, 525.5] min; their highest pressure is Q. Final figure 235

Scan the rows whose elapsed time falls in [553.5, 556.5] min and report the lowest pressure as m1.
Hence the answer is 88.6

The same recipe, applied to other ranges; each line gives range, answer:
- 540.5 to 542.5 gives 120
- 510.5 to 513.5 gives 237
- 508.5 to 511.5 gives 228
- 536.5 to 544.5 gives 101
